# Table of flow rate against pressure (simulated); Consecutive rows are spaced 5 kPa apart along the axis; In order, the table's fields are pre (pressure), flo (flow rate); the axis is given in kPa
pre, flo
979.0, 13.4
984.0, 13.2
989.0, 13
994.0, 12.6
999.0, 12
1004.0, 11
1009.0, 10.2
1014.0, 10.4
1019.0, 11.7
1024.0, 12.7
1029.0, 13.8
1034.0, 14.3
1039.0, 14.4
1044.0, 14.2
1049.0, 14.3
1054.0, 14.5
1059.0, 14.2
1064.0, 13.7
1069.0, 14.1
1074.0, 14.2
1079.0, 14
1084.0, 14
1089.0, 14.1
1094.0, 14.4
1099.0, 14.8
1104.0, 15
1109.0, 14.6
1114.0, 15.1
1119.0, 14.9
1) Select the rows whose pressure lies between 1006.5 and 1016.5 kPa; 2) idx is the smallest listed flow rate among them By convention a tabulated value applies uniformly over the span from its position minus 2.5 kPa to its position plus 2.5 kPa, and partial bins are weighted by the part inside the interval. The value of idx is 10.2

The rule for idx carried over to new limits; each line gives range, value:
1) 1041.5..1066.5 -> 13.7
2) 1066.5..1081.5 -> 14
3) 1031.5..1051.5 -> 14.2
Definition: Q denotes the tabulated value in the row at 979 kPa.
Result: 13.4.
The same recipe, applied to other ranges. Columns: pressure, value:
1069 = 14.1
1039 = 14.4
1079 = 14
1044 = 14.2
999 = 12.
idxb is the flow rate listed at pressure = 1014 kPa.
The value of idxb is 10.4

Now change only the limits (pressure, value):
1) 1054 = 14.5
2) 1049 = 14.3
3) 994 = 12.6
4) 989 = 13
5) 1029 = 13.8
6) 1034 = 14.3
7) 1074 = 14.2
